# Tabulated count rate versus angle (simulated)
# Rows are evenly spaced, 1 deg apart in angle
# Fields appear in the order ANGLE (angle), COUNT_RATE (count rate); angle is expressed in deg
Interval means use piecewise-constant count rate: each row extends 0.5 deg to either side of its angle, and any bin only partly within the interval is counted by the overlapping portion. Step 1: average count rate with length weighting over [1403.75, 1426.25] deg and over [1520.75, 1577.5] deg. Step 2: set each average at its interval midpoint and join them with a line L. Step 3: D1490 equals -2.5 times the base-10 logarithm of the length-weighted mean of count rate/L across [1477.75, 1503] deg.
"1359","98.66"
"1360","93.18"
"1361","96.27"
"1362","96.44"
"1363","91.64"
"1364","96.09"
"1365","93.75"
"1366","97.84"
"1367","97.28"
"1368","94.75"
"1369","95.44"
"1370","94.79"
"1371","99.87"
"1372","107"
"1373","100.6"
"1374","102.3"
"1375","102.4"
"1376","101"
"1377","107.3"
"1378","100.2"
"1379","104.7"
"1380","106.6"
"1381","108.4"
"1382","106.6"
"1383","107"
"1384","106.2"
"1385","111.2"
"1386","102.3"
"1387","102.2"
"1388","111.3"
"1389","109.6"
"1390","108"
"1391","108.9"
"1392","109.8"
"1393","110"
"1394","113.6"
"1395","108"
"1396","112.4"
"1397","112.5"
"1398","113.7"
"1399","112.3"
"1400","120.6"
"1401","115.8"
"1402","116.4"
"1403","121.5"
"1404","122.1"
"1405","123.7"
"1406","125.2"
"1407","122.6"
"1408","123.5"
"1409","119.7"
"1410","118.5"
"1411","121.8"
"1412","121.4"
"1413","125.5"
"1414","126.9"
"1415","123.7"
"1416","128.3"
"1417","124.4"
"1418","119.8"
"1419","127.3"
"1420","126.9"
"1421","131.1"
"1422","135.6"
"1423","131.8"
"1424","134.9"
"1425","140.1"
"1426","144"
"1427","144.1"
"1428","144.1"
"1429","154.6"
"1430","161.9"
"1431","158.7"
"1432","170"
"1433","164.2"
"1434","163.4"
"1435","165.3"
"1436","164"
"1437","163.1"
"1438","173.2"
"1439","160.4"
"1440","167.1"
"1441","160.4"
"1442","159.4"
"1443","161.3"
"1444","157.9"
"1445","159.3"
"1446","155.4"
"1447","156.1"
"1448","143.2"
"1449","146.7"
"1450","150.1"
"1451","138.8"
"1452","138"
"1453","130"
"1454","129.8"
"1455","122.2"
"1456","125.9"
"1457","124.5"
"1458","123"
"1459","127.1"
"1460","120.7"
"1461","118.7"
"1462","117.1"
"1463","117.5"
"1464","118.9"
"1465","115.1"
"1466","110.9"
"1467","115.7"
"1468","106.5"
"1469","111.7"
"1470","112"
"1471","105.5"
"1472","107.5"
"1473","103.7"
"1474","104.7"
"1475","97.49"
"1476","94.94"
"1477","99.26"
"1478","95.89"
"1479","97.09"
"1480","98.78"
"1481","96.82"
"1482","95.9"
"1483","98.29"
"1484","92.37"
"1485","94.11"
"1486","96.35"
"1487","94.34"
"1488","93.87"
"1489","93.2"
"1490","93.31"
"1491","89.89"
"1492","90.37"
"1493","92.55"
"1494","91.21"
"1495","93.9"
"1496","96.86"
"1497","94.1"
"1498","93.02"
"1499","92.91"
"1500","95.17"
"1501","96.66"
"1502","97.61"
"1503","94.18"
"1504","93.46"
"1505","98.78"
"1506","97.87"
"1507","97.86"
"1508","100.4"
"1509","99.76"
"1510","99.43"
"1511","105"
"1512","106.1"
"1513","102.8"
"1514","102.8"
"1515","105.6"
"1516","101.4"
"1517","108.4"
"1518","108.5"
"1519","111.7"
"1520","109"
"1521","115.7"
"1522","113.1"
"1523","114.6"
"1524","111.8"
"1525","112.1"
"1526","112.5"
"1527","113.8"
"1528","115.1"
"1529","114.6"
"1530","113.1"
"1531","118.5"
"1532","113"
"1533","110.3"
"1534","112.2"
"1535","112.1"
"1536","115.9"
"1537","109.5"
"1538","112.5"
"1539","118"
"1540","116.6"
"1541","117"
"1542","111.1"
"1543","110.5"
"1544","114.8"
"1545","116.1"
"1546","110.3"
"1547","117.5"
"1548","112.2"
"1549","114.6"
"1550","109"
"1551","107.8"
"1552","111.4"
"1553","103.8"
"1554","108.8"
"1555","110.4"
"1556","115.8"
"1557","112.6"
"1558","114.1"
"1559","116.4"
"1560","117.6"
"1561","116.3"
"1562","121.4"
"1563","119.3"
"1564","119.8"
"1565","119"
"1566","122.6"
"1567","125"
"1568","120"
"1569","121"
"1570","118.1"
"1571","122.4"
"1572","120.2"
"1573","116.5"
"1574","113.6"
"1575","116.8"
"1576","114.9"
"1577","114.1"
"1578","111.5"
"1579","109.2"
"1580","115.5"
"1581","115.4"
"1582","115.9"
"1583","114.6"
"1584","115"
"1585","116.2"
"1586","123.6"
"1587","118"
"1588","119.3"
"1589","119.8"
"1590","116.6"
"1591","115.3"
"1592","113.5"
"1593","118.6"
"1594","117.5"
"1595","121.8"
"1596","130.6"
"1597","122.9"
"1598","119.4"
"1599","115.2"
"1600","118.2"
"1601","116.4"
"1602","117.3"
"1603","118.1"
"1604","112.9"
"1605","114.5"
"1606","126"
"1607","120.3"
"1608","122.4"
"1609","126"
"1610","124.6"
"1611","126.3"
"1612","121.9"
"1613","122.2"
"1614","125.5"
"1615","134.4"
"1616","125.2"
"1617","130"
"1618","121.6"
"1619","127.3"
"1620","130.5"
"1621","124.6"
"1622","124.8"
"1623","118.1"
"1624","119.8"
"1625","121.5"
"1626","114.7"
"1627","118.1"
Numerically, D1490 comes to 0.26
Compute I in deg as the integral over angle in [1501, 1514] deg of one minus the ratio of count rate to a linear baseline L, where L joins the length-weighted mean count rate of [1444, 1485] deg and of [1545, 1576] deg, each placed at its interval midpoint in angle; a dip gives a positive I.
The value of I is 2.0 deg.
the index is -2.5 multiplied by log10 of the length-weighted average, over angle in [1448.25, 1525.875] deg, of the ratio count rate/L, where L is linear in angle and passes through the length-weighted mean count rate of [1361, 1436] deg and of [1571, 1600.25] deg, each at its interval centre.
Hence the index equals 0.11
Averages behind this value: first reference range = 119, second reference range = 117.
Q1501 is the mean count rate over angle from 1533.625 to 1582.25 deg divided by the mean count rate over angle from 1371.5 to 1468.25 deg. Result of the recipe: 0.90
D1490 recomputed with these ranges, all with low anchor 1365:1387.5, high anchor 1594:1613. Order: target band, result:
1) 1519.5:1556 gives 0.03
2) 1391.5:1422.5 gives -0.15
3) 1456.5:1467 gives -0.09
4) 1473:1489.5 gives 0.15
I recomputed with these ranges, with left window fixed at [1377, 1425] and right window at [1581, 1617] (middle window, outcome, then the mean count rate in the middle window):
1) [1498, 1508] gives 1.9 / 96.1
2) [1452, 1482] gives 1.5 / 112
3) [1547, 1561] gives 0.9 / 112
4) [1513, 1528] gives 1.1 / 110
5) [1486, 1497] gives 2.4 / 93.2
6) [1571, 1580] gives 0.4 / 115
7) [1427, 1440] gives -4.8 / 161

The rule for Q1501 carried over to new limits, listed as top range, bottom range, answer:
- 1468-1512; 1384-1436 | 0.77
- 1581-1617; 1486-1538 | 1.16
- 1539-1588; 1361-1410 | 1.07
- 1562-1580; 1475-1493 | 1.24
